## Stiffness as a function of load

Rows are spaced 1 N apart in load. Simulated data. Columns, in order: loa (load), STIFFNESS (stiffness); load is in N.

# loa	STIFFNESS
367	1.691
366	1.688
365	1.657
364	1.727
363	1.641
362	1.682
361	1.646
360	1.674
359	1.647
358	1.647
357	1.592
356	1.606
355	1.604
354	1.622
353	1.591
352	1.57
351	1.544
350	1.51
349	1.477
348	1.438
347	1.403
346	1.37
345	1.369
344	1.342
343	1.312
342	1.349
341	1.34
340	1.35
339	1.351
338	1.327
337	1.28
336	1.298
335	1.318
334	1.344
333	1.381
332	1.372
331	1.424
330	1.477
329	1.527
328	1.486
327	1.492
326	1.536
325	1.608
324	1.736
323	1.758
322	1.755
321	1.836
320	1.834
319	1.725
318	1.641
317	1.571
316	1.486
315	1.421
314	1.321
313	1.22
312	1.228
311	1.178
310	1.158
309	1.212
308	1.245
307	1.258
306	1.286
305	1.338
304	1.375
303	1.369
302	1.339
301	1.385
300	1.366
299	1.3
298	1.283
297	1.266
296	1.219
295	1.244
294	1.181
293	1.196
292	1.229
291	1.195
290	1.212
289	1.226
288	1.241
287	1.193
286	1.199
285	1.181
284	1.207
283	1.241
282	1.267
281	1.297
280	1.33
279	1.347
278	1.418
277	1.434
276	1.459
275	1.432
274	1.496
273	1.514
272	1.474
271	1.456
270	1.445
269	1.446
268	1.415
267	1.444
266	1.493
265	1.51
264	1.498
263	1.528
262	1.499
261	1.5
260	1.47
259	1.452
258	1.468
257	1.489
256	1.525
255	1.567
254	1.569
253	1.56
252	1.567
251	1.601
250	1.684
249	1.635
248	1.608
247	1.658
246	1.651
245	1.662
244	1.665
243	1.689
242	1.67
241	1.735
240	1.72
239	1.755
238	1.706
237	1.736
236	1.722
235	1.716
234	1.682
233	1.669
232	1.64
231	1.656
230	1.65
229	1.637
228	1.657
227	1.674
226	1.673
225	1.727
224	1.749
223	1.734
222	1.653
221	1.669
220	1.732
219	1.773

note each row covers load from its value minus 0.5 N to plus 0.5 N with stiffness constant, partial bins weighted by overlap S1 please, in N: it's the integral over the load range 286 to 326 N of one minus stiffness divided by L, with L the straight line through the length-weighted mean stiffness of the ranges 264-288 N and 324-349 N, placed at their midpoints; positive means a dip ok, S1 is 0.5 N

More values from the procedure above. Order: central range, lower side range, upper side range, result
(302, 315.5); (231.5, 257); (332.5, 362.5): 2.3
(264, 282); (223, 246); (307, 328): 1.9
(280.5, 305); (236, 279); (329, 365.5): 4.3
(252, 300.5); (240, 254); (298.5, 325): 5.5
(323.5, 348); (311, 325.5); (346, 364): 2.6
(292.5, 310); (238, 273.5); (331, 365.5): 2.8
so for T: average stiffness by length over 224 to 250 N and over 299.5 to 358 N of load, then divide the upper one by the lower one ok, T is 0.86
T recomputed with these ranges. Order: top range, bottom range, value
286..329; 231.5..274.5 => 0.88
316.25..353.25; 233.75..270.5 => 0.94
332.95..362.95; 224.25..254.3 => 0.88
